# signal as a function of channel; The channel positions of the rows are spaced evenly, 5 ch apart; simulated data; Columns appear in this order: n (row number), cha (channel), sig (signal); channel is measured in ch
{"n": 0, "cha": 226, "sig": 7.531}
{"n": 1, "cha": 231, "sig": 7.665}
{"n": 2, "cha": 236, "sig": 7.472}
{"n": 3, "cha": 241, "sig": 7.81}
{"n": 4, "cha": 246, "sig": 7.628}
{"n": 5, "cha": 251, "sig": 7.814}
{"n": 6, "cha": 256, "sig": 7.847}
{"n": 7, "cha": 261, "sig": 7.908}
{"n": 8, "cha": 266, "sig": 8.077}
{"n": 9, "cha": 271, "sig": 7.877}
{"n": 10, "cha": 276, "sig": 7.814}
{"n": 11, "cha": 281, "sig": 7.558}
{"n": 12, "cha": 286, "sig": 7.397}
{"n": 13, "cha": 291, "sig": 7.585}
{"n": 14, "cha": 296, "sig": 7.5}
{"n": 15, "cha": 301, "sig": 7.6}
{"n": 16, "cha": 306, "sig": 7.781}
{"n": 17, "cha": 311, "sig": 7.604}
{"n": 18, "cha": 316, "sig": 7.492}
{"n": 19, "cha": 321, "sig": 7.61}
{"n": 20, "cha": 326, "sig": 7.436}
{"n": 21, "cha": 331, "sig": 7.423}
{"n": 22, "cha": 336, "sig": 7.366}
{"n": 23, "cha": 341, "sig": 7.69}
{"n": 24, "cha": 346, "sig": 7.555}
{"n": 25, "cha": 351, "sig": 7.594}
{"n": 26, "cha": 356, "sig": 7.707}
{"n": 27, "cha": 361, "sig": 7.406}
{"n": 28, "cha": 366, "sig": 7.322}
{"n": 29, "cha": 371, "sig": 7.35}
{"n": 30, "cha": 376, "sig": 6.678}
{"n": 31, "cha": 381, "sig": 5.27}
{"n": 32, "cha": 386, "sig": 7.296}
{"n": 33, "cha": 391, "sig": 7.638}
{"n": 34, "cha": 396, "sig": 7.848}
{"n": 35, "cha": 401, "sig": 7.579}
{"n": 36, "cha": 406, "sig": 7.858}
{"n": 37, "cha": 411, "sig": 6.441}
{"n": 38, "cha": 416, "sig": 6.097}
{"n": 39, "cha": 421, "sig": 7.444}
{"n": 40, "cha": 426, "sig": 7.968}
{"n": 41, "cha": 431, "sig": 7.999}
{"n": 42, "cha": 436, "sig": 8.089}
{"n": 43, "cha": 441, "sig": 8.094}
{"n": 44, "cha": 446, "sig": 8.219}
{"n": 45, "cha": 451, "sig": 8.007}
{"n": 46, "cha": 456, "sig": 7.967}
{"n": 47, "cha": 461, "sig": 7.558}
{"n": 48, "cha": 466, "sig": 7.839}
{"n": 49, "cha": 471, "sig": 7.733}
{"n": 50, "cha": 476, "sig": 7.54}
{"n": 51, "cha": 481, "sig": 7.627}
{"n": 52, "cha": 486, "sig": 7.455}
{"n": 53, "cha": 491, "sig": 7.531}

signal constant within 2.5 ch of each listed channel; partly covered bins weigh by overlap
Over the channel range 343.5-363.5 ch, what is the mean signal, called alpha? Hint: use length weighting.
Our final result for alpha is 7.57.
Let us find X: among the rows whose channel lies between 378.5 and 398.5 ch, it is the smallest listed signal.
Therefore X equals 5.27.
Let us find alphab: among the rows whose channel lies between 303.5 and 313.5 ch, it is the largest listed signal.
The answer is 7.781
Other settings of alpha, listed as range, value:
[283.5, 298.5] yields 7.49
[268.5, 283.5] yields 7.75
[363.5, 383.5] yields 6.65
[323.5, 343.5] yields 7.48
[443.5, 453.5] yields 8.11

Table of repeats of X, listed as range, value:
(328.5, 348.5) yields 7.366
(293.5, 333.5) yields 7.423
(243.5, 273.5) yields 7.628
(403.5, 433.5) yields 6.097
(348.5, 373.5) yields 7.322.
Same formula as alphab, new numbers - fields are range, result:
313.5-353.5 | 7.69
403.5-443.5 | 8.094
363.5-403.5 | 7.848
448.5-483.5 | 8.007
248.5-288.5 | 8.077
